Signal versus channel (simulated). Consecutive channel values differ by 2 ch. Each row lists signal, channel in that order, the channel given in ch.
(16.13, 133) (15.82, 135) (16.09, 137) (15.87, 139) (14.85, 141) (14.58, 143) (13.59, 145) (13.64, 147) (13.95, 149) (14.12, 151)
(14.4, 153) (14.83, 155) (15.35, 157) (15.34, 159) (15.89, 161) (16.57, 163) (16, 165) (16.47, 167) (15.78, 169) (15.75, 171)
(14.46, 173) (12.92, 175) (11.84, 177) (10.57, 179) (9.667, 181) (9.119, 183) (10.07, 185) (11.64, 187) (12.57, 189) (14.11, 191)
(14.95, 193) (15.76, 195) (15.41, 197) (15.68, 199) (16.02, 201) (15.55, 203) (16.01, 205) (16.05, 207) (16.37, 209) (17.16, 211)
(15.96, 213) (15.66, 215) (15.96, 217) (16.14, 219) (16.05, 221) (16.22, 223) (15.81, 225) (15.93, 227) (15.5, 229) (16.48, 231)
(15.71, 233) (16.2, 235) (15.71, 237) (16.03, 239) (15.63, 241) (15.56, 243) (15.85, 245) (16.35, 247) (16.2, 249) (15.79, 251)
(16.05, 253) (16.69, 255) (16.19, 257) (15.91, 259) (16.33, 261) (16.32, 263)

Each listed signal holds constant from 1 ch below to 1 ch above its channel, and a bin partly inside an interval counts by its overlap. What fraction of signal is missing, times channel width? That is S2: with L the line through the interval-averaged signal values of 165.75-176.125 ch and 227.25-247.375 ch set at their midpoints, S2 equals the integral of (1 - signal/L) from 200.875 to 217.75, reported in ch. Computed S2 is -0.6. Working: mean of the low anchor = 15.1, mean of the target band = 16.1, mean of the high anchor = 15.9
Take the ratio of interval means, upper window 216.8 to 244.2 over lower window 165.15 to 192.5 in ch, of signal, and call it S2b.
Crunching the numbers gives 1.2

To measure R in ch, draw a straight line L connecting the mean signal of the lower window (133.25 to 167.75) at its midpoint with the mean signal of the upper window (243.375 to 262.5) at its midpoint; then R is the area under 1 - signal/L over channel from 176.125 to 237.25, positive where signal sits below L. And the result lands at 3.93 ch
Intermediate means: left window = 15.2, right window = 16.1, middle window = 14.7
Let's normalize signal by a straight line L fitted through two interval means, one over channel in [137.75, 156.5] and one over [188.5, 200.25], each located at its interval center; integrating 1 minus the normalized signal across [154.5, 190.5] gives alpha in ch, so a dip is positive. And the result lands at 2.65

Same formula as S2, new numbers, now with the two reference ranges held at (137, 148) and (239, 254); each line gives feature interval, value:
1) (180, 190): 3.0 ch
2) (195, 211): -0.6 ch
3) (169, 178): 0.6 ch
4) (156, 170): -1.0 ch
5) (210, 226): -0.6 ch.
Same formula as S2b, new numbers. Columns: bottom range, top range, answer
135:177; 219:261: 1.07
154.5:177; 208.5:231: 1.05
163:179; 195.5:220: 1.10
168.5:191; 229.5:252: 1.30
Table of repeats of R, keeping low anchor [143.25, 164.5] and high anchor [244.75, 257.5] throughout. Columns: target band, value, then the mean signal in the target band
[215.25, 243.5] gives -0.10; 15.9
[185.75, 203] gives 0.97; 14.5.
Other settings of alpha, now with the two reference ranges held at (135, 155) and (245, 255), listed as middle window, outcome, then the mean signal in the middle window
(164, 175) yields -0.33 ch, 15.4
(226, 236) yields -0.06 ch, 16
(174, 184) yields 2.84 ch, 10.8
